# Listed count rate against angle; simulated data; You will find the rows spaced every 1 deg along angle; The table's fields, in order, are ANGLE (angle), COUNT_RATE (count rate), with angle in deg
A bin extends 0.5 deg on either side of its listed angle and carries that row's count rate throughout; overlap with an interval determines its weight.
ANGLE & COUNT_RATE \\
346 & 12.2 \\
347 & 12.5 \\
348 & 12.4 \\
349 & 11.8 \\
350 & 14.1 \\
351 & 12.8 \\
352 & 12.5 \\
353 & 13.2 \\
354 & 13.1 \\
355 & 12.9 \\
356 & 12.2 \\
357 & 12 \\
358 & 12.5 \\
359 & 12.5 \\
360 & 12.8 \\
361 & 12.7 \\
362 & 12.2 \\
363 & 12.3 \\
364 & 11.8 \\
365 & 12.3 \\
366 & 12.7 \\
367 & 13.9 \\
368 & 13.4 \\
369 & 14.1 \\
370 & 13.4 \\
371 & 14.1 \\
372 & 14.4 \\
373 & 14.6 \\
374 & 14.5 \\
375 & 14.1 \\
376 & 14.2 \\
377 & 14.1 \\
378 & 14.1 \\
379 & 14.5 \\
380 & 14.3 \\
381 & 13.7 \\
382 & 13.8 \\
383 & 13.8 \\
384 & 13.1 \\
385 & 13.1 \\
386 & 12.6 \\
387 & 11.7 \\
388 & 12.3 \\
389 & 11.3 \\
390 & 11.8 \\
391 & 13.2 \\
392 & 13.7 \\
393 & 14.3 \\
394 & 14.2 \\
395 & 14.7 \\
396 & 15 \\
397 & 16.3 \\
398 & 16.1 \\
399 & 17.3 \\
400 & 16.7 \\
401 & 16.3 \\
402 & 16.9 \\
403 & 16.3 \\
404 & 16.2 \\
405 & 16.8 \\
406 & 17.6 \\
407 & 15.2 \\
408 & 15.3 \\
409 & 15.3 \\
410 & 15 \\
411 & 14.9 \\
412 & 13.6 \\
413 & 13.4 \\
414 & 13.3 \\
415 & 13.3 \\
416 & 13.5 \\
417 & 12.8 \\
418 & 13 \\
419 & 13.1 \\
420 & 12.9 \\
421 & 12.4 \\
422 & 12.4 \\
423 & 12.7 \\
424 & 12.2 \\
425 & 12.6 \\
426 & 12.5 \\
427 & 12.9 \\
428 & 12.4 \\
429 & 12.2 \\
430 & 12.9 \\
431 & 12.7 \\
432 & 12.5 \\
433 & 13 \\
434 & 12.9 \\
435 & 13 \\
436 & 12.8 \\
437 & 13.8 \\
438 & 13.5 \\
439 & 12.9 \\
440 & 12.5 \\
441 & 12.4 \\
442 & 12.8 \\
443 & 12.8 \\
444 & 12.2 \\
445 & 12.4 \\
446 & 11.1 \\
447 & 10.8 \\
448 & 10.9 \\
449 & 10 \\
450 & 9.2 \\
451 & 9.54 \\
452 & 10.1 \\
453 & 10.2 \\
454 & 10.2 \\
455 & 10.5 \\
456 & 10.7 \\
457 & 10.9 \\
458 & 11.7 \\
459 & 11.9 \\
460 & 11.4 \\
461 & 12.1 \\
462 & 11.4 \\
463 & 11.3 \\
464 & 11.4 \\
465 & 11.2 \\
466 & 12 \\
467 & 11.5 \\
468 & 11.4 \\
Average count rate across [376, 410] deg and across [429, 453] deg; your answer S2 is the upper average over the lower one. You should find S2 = 0.82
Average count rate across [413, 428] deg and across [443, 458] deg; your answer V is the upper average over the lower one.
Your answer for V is 0.84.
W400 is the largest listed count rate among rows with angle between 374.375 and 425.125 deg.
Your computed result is 17.6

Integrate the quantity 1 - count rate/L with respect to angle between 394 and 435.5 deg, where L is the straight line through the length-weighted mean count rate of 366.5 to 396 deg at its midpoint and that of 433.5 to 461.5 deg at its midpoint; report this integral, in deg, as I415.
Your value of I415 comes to -4.94 deg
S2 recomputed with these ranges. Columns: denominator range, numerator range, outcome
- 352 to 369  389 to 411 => 1.21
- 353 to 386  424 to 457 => 0.89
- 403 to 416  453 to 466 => 0.75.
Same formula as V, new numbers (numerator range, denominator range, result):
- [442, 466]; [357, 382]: 0.83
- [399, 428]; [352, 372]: 1.11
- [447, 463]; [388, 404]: 0.72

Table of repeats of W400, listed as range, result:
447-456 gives 10.9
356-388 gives 14.6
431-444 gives 13.8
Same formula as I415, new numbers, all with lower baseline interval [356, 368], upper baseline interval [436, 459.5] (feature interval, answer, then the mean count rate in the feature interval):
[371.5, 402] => -4.86 deg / 14.2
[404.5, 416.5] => -2.85 deg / 14.8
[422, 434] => -0.91 deg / 12.6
